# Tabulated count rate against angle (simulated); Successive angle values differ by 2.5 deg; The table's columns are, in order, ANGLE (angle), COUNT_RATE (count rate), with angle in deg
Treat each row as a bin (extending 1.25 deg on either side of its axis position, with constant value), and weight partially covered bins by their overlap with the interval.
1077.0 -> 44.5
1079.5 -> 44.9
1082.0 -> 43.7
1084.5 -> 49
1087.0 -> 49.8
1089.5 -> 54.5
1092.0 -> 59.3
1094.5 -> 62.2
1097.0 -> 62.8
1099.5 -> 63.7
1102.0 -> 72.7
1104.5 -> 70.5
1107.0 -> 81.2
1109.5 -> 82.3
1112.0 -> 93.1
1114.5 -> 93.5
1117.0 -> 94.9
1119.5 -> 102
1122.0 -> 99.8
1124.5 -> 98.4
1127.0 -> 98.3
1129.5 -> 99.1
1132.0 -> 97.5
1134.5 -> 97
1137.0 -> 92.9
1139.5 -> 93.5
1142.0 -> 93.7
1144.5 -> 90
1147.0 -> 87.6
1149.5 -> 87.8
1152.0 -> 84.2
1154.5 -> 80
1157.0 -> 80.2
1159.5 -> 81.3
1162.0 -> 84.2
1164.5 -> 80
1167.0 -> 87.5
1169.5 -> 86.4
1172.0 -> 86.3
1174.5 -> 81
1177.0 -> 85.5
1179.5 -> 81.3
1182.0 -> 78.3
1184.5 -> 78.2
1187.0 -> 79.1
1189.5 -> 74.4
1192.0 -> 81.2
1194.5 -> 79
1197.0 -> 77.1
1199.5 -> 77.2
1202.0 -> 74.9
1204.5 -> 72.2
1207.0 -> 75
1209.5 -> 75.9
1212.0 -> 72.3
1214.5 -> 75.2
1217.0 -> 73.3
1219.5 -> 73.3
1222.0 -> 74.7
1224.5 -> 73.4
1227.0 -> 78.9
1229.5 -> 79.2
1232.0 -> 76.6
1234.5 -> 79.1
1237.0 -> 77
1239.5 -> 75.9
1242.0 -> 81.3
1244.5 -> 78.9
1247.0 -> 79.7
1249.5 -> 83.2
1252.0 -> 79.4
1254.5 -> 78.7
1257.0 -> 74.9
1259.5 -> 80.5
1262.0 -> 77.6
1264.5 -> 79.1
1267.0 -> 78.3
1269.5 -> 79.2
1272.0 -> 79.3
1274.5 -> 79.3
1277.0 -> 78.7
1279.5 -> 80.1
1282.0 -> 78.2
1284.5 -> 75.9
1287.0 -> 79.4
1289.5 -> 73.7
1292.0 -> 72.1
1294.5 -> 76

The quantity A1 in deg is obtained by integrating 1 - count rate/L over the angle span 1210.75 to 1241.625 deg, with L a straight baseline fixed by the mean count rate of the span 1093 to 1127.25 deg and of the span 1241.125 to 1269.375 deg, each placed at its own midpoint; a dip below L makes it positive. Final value 1.6 deg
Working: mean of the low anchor 83.4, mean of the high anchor 79.2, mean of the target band 75.9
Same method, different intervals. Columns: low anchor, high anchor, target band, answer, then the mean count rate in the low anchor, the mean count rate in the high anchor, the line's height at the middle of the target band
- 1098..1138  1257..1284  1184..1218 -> 3.1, 89.6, 78.8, 83.7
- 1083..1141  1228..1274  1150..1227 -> 1.0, 81.1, 78.8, 79.8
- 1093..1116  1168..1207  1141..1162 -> -2.1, 75.8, 79.4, 77.8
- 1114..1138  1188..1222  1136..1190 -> 1.7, 97.5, 75.5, 87.2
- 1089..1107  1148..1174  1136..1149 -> -2.2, 65.3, 83.7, 78.3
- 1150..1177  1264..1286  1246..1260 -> 0.0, 83.4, 78.7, 79.6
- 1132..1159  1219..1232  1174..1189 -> 0.5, 88.9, 76.1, 83.1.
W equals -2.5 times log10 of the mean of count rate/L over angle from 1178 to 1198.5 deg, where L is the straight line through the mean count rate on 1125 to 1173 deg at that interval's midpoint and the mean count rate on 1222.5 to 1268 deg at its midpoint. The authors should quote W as 0.080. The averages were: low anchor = 89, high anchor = 78.4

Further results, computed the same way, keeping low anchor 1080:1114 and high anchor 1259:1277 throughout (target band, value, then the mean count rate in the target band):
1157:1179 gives -0.18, 83.7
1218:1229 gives 0.00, 75.3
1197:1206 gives -0.02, 75.1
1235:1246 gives -0.02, 78.4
